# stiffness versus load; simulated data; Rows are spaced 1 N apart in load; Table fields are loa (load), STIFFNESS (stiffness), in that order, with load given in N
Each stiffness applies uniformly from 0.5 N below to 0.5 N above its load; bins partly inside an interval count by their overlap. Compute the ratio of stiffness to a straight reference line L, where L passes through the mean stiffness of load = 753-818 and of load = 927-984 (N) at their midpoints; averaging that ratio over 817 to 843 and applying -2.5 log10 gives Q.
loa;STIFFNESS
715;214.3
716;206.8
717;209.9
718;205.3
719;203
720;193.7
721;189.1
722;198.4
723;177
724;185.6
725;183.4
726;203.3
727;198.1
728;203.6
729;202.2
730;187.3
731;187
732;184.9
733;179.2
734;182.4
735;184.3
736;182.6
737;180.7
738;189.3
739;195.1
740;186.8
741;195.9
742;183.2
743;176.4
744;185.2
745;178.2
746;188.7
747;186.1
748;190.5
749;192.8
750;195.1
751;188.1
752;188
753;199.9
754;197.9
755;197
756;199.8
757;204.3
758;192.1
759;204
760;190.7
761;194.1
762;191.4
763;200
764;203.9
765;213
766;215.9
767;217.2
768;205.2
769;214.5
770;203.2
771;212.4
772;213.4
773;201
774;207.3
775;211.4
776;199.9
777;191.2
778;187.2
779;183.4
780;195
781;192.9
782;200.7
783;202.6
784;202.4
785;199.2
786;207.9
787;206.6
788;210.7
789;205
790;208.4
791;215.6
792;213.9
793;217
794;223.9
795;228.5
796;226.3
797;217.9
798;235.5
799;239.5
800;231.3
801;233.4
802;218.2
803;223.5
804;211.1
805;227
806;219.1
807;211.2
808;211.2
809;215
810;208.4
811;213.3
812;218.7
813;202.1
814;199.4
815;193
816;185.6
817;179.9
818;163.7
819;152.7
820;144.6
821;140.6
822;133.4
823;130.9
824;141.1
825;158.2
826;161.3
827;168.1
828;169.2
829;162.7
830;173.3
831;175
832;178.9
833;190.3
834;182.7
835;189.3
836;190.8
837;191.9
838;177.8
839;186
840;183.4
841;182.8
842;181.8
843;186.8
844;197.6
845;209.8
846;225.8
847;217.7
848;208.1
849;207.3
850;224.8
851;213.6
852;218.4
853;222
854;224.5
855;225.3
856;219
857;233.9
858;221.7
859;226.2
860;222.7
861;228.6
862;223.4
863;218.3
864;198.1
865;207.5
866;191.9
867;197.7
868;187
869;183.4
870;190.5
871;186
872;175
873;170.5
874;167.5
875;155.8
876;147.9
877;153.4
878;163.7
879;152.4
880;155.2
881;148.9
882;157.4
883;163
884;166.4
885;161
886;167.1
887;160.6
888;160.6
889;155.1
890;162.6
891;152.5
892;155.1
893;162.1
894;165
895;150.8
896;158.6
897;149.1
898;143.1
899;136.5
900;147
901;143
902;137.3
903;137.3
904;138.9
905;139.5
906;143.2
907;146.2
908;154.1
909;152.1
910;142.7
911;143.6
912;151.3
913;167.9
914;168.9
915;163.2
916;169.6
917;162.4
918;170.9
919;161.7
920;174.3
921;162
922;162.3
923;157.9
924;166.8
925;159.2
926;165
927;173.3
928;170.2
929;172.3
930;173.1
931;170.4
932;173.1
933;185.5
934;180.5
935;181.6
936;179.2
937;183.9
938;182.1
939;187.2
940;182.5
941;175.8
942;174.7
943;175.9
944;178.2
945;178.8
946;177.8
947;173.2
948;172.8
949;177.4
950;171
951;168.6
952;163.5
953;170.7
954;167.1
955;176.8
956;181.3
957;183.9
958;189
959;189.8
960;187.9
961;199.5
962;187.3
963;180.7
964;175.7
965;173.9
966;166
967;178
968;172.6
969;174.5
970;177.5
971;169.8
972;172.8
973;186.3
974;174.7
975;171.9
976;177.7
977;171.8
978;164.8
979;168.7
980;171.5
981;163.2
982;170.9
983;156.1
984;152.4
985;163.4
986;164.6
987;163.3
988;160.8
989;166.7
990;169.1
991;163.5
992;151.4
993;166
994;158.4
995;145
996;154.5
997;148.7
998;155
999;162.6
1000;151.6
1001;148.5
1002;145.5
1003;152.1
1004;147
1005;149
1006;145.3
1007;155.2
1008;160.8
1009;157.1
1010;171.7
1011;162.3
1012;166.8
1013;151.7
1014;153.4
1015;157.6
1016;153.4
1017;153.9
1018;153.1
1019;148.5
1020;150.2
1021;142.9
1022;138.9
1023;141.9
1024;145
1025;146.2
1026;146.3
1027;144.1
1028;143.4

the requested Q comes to 0.18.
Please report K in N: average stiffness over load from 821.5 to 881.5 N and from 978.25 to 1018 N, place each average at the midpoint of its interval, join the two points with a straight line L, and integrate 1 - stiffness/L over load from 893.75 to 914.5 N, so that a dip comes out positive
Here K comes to 3.4 N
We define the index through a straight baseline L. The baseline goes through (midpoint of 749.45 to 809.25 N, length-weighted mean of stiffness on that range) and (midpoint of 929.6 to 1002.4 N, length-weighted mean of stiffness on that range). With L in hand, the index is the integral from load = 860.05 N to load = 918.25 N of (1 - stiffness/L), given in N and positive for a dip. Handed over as 6.9 N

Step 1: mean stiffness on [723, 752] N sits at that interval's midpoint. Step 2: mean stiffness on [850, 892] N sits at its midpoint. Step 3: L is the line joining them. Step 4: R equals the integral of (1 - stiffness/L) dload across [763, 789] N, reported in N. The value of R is -2.24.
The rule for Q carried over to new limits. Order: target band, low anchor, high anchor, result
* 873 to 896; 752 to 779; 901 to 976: 0.14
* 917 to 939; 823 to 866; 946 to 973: 0.07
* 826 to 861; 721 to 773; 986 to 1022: -0.11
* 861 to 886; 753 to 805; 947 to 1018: 0.07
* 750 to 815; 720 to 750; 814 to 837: -0.17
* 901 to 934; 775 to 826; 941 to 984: 0.14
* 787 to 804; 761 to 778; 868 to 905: -0.14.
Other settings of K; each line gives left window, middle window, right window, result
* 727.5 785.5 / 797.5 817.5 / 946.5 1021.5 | -2.65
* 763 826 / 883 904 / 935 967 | 3.76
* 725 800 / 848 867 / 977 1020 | -3.56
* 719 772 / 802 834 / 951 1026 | 0.33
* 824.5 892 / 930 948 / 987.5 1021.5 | -0.98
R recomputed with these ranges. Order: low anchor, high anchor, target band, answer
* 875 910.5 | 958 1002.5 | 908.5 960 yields -3.8 N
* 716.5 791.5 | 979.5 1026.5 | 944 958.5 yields -1.0 N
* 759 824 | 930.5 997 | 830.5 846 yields 0.5 N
